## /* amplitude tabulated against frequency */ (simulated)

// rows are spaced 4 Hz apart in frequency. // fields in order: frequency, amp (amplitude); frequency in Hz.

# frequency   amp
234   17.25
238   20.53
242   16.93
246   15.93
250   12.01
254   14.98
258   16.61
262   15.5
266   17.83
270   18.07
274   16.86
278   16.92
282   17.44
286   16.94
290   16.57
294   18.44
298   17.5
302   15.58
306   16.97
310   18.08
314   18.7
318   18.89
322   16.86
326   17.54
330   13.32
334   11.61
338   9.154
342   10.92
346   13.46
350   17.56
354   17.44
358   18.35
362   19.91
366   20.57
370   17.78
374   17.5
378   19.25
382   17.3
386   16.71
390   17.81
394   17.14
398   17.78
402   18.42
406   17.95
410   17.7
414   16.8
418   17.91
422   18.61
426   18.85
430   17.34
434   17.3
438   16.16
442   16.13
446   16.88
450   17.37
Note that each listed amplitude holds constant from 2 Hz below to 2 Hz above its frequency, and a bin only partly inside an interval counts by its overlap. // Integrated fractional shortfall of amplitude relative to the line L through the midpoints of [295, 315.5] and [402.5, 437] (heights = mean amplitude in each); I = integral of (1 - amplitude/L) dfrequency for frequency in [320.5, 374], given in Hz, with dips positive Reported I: 5.4 Hz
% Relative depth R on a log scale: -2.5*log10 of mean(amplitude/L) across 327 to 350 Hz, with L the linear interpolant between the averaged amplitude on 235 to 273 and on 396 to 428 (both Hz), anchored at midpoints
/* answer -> 0.36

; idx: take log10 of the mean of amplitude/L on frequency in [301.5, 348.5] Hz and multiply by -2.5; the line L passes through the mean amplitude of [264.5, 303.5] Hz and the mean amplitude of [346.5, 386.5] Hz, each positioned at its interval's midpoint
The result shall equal 0.17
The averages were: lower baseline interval 17.2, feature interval 15.1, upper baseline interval 18.1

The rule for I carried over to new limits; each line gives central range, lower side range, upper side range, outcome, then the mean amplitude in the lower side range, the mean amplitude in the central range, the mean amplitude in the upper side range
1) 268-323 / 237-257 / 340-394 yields -3.3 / 15.9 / 17.4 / 17.3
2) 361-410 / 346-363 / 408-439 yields -1.3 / 17.7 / 18.1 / 17.6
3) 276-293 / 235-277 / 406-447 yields -0.4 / 16.6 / 17.1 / 17.4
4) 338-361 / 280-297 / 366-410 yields 3.3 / 17.4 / 15.2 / 17.9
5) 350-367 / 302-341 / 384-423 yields -2.4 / 15.6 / 18.8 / 17.7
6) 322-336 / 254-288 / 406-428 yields 2.2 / 16.9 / 14.5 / 18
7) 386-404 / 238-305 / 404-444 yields -0.4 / 16.6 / 17.7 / 17.5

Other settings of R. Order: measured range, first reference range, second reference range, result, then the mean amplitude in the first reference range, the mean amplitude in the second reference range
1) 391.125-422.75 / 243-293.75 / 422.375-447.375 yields -0.04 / 16.4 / 17.2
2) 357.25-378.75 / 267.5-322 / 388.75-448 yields -0.08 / 17.4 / 17.5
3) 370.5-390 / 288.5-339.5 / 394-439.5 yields -0.03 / 16.2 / 17.7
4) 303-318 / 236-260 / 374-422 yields -0.07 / 16.2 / 17.7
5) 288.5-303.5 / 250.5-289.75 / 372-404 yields -0.02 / 16.6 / 17.7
